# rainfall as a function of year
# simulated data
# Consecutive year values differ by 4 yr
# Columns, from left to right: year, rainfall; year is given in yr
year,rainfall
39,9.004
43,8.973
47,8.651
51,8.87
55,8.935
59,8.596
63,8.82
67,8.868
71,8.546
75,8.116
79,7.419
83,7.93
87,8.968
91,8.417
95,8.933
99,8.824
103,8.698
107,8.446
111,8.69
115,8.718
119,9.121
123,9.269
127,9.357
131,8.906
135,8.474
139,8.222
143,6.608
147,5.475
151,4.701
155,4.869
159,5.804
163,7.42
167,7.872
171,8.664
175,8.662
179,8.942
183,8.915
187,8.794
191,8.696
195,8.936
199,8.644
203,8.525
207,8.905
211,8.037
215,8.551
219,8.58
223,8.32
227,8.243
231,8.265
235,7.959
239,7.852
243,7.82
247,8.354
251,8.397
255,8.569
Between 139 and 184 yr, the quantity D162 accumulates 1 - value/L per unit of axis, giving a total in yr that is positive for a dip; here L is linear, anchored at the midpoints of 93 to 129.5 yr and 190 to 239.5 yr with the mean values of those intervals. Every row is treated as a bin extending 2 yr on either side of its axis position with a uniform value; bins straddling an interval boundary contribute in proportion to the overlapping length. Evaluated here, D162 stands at 8.15 yr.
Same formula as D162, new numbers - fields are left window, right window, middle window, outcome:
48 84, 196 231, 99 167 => 6.1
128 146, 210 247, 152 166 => 3.4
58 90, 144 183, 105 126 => -3.0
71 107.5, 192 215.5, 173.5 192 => -0.5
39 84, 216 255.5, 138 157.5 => 5.9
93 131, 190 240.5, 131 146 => 1.7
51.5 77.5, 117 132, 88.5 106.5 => 0.5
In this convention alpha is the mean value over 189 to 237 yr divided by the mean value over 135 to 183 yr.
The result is 1.2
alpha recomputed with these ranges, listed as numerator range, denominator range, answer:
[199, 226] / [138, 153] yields 1.39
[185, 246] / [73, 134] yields 0.97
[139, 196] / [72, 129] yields 0.86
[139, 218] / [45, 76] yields 0.89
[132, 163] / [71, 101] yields 0.77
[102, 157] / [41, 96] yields 0.91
